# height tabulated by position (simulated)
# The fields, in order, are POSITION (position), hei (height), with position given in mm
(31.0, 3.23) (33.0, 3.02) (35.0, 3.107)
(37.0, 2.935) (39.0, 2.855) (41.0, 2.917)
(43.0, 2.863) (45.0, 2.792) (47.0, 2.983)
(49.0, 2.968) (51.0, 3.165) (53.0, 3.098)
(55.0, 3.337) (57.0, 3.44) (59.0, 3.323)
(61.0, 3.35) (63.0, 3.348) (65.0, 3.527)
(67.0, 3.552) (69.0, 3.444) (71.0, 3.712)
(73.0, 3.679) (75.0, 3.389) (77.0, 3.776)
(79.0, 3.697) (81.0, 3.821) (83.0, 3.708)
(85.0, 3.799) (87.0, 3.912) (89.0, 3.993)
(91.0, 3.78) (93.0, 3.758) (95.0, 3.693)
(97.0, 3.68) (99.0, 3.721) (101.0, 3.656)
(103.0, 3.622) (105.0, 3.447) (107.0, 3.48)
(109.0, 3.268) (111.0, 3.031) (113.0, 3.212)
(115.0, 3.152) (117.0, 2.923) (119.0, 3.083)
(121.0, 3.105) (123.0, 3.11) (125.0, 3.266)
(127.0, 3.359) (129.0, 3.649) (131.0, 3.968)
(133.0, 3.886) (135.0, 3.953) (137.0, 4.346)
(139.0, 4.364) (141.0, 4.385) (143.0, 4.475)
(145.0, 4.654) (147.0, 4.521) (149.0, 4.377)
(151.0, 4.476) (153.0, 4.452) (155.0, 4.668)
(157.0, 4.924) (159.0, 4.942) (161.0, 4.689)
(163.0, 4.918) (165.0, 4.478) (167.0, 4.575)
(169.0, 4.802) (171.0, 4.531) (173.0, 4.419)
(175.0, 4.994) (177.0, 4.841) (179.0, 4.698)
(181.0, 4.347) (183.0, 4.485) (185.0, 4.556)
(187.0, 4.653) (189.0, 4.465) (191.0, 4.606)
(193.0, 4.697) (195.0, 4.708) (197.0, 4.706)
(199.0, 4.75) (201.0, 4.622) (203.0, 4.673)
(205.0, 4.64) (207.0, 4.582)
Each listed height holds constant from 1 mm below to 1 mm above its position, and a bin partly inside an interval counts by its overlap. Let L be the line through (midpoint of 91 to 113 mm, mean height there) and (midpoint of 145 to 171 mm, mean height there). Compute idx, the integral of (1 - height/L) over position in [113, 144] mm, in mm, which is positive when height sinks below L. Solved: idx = 3.22 mm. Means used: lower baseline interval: 3.53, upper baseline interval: 4.65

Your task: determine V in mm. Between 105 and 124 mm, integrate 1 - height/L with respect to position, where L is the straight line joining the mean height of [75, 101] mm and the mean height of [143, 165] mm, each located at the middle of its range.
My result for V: 4.4 mm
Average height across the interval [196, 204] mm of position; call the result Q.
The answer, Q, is 4.69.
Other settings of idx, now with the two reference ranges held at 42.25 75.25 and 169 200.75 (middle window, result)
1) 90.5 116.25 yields 1.9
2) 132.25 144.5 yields -0.3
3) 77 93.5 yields -1.1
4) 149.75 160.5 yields -0.9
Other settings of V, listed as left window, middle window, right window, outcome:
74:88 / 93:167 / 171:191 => 4.4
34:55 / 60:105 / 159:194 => -2.6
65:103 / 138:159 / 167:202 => -1.2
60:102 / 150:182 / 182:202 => -2.0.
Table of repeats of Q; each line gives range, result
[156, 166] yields 4.79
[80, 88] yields 3.81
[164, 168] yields 4.53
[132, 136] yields 3.92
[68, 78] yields 3.6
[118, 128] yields 3.18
